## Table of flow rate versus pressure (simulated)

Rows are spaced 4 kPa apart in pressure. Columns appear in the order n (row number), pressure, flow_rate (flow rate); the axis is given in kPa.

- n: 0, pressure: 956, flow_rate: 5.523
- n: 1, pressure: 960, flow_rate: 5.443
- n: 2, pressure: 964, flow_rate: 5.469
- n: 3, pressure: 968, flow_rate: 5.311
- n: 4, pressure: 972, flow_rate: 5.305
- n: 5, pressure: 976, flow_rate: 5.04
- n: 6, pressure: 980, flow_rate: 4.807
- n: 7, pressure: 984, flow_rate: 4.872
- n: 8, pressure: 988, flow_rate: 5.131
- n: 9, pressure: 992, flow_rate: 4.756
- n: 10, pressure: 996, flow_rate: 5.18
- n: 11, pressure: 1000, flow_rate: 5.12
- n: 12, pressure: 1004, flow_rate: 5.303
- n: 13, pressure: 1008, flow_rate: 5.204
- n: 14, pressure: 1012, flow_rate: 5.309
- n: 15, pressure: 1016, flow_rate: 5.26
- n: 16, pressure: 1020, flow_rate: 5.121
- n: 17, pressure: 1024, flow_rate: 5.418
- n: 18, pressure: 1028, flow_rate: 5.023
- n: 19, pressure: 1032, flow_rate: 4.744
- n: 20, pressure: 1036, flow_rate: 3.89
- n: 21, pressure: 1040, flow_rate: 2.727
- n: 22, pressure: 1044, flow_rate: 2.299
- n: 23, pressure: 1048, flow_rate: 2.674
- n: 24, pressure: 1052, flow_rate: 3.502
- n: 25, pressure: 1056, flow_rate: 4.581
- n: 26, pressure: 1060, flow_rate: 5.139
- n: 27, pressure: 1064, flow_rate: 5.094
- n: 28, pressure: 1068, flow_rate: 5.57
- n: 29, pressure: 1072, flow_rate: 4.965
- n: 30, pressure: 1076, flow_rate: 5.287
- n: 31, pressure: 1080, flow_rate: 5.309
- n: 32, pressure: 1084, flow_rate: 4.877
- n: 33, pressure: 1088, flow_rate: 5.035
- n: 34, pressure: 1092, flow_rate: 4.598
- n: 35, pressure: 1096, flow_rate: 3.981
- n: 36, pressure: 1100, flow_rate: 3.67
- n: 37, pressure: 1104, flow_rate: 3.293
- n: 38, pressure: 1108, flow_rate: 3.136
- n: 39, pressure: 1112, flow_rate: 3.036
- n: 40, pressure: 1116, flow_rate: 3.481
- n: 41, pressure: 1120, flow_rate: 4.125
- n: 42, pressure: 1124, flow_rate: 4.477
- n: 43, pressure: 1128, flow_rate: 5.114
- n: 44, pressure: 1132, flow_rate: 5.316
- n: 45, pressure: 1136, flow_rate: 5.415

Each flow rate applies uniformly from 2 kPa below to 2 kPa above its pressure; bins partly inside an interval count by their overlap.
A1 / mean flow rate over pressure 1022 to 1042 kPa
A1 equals 4.36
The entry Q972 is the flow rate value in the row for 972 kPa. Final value 5.305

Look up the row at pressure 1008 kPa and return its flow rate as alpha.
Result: 5.204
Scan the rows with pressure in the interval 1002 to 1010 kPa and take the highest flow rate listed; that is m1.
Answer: 5.303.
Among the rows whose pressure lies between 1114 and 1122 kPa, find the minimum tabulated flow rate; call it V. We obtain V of 3.481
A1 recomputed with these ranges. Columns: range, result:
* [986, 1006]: 5.1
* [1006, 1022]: 5.22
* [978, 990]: 4.94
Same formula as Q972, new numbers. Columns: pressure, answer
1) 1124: 4.477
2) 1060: 5.139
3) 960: 5.443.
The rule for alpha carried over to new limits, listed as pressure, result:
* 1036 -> 3.89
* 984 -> 4.872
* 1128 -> 5.114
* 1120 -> 4.125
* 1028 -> 5.023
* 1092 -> 4.598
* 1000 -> 5.12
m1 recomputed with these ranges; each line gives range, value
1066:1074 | 5.57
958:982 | 5.469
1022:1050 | 5.418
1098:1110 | 3.67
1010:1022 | 5.309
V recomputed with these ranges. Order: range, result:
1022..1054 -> 2.299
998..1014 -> 5.12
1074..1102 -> 3.67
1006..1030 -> 5.023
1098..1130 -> 3.036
